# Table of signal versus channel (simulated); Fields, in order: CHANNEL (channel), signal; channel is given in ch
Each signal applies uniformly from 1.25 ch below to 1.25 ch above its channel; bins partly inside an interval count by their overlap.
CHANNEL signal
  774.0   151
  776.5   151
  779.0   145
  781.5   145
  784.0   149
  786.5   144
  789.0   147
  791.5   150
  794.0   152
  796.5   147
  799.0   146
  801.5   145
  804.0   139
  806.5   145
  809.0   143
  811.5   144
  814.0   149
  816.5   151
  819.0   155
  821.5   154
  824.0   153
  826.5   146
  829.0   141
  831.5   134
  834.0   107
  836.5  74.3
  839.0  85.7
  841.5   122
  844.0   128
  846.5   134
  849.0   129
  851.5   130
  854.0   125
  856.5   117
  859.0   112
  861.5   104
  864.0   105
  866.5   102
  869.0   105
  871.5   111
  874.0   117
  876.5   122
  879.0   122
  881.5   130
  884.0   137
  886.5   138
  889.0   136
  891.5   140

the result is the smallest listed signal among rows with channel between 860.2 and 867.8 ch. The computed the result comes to 102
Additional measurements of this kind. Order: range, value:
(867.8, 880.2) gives 105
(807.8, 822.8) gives 143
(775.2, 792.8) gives 144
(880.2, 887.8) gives 130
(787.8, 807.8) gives 139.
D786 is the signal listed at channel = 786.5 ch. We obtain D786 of 144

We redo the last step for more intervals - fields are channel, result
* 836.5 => 74.3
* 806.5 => 145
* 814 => 149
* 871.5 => 111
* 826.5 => 146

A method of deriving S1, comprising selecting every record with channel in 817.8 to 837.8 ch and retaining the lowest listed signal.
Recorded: 74.3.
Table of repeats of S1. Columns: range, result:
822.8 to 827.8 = 146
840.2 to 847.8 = 122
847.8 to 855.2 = 125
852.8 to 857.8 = 117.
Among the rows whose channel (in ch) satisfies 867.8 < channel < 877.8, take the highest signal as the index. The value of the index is 122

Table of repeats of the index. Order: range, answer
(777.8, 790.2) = 149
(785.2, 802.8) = 152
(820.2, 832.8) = 154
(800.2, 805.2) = 145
